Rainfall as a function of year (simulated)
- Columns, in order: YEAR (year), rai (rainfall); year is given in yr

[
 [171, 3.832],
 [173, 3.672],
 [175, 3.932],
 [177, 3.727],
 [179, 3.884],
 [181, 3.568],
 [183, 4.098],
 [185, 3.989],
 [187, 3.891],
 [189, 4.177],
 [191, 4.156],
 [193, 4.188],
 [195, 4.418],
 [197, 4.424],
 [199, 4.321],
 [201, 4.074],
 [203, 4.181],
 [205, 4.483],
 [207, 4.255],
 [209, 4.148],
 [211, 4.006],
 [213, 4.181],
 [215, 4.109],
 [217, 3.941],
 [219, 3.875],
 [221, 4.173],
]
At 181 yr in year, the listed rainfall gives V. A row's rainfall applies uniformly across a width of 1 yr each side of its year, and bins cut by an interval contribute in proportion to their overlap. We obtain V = 3.568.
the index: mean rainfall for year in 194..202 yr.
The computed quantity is 4.31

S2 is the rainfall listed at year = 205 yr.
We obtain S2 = 4.483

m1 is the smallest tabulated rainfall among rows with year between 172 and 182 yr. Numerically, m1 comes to 3.568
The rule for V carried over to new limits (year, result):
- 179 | 3.884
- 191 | 4.156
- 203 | 4.181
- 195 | 4.418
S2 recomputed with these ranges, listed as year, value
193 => 4.188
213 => 4.181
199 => 4.321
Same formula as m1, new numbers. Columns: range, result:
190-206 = 4.074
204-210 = 4.148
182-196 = 3.891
